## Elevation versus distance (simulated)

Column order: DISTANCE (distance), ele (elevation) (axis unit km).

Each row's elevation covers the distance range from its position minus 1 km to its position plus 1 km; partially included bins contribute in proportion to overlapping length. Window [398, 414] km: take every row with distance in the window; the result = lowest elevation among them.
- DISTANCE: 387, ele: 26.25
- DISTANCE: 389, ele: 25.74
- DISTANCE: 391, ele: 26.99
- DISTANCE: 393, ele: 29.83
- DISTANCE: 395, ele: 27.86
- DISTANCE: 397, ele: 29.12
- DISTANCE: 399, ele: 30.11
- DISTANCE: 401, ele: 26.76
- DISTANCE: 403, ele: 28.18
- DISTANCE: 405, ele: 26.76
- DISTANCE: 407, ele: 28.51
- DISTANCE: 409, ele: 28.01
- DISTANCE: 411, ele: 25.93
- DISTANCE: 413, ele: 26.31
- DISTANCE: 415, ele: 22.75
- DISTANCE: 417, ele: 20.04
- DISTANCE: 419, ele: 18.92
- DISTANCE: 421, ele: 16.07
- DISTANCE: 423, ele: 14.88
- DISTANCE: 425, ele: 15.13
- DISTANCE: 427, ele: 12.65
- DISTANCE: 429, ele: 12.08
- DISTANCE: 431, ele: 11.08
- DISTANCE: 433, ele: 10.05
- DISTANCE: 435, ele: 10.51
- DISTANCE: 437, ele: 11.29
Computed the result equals 25.93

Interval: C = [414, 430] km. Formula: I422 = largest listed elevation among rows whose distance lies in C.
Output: 22.75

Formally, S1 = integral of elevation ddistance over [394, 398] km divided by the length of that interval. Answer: 28.5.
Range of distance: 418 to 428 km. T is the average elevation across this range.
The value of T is 15.5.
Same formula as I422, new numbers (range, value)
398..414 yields 30.11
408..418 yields 28.01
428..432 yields 12.08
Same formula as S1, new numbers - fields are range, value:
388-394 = 27.5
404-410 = 27.8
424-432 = 12.7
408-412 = 27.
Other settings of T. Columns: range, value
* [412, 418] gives 23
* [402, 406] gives 27.5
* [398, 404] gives 28.4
